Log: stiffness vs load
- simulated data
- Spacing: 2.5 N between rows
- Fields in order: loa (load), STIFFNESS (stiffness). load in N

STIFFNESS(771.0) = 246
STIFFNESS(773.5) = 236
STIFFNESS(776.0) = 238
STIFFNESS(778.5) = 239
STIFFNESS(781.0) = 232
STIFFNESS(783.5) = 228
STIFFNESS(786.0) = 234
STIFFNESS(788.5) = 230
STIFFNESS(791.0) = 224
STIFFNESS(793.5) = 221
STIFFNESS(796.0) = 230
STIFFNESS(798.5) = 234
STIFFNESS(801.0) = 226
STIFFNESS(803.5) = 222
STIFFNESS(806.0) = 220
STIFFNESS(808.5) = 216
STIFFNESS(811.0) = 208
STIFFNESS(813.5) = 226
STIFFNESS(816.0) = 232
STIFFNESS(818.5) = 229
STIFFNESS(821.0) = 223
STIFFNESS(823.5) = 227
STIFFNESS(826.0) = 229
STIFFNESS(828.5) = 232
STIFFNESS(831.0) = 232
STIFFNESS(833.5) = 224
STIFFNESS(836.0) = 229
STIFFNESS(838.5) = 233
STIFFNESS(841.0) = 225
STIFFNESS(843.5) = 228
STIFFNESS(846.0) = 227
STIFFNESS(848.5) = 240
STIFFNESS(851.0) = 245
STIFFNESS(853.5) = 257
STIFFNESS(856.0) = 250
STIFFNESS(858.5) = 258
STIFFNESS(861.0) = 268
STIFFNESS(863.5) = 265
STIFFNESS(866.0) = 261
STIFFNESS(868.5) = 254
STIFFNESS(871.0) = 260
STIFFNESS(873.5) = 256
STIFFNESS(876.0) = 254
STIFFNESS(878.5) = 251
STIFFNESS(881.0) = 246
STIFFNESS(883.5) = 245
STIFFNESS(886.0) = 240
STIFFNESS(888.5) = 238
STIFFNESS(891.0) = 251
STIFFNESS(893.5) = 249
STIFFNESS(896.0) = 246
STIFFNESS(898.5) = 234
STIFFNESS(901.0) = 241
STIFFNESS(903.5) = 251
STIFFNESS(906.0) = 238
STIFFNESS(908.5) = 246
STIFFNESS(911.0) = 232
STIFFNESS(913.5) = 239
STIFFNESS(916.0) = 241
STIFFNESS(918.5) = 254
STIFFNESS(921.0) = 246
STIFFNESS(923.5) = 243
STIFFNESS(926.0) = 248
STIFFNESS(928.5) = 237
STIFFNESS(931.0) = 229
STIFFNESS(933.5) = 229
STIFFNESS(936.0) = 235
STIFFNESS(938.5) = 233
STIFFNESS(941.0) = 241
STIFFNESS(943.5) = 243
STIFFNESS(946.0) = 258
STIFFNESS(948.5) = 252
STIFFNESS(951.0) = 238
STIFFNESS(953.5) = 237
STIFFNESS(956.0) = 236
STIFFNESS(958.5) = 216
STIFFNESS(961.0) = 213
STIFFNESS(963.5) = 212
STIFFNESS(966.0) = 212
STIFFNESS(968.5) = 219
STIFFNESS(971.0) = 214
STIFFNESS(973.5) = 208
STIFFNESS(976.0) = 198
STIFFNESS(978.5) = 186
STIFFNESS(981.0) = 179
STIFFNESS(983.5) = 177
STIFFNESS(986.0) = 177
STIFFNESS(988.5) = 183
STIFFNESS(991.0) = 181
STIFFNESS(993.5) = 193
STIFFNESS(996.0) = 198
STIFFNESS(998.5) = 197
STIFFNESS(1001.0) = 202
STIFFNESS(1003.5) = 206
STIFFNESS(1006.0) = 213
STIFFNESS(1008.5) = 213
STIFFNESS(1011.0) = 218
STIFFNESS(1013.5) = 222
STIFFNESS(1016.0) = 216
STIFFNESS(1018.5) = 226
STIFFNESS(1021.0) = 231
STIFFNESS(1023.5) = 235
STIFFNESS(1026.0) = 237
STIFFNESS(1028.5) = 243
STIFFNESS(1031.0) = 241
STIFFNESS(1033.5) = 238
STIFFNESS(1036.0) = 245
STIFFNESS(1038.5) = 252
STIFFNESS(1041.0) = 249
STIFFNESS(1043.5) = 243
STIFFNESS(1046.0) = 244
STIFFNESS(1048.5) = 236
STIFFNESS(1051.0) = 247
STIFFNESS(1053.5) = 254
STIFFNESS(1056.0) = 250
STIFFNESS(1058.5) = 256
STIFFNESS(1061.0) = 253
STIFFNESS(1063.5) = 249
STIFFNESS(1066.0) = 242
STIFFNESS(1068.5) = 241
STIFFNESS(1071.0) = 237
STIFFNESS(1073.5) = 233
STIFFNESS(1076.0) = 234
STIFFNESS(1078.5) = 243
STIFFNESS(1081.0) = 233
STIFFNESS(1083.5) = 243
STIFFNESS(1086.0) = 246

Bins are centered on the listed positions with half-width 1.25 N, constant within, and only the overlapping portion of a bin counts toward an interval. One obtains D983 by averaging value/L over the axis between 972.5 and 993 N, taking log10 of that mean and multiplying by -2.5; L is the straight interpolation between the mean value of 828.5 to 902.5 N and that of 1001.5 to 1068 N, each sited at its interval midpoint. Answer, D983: 0.272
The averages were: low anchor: 245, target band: 186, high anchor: 237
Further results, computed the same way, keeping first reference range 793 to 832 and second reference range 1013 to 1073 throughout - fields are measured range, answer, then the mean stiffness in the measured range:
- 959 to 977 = 0.121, 211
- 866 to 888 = -0.095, 251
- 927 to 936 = 0.005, 233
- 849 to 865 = -0.125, 256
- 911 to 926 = -0.051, 244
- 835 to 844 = -0.007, 229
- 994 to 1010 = 0.167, 204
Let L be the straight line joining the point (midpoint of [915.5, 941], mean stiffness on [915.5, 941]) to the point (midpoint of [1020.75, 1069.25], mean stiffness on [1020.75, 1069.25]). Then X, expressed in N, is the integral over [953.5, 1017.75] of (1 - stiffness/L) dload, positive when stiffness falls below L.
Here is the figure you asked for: 10.0 N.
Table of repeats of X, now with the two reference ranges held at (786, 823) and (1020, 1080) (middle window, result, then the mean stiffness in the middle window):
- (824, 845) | -0.2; 229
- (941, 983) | 2.9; 220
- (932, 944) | 0.0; 236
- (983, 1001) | 3.8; 188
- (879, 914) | -1.7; 243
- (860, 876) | -2.1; 260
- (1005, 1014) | 0.9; 216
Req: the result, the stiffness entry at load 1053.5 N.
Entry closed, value 254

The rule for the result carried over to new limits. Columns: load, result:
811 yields 208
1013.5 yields 222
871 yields 260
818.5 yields 229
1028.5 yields 243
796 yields 230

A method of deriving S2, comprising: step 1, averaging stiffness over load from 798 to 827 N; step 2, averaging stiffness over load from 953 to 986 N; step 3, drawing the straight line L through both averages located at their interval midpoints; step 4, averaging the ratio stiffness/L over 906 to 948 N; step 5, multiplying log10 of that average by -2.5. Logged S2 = -0.143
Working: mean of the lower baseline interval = 224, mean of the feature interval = 241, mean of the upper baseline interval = 206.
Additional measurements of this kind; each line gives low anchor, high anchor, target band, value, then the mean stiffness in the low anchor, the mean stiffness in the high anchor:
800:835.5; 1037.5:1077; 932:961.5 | 0.00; 225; 245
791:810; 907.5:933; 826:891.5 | -0.06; 224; 241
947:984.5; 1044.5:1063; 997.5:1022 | 0.08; 214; 249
